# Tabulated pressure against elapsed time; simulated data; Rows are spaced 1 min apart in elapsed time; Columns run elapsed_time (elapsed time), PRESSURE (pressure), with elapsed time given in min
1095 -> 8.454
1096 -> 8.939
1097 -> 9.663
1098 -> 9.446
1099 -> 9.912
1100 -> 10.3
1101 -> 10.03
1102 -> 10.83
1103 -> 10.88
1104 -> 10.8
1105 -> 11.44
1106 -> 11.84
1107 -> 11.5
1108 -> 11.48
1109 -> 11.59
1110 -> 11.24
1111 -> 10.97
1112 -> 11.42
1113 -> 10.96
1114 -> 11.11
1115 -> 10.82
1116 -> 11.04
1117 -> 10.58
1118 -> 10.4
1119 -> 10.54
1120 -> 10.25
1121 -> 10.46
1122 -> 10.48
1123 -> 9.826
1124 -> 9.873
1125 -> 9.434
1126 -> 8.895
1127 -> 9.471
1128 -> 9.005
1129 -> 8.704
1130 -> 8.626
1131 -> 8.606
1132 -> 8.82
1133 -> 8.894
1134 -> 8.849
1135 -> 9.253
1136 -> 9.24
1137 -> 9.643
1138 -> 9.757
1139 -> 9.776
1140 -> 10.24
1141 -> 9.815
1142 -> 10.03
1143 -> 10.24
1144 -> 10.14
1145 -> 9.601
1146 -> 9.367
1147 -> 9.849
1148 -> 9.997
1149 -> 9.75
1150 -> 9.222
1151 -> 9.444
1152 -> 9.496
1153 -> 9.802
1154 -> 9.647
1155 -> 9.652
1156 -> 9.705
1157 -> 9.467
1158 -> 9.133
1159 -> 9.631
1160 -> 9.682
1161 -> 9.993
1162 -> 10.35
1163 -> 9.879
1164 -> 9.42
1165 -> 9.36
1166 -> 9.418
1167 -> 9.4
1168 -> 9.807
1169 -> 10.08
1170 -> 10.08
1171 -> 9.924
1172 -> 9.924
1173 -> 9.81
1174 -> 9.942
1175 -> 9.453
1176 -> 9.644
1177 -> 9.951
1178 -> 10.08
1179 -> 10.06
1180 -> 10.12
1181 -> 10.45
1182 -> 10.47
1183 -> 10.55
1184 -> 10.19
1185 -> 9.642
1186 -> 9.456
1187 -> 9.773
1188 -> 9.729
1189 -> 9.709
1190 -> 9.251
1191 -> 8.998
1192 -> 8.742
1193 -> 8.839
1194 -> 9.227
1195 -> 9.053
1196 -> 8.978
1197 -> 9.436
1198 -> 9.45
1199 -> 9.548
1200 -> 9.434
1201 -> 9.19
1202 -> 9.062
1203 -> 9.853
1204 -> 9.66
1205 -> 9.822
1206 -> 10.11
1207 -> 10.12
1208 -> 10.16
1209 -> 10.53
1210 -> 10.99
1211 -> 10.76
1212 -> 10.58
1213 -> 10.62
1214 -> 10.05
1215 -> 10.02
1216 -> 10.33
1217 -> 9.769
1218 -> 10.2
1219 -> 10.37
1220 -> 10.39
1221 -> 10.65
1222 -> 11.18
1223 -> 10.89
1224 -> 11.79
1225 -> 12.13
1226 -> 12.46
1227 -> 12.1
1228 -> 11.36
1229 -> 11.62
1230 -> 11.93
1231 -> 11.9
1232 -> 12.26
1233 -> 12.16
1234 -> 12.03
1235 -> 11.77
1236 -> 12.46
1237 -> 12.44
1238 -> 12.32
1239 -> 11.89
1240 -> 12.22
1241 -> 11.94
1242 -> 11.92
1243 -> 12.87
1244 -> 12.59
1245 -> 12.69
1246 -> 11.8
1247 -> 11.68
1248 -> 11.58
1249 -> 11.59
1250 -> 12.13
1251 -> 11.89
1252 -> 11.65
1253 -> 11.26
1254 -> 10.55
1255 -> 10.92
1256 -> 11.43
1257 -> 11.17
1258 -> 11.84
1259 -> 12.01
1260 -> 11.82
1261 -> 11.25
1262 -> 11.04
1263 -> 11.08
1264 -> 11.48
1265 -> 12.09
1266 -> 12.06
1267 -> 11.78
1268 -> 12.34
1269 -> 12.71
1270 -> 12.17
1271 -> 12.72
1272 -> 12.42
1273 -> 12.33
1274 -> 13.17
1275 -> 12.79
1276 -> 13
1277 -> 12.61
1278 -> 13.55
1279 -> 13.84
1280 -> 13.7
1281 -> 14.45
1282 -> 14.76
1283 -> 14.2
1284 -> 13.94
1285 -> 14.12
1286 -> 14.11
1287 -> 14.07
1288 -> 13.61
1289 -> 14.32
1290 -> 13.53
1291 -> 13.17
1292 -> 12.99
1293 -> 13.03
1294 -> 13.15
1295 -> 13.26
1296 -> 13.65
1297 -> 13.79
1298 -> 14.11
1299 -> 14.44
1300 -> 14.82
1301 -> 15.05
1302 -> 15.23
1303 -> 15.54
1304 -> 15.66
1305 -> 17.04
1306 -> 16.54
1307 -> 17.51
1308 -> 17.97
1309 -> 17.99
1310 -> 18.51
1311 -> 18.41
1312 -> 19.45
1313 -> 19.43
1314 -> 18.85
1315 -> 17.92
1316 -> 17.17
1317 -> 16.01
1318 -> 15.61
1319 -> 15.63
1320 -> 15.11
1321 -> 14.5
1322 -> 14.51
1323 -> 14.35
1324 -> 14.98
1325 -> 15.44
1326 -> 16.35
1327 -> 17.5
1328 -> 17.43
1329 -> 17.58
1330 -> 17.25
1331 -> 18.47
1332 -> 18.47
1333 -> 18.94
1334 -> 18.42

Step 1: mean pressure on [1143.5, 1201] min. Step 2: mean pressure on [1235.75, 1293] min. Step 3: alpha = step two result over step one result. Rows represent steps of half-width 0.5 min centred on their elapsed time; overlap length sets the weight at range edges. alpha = 1.29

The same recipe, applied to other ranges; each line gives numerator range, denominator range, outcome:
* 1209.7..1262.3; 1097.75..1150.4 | 1.14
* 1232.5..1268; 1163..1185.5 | 1.19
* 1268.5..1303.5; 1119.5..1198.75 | 1.42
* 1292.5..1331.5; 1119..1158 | 1.69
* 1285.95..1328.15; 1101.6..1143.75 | 1.53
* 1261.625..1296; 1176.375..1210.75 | 1.34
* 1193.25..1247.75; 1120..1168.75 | 1.14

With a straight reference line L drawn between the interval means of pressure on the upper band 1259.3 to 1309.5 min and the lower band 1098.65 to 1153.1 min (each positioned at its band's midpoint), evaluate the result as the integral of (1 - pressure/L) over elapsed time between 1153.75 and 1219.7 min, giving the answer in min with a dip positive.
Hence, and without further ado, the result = 9.6 min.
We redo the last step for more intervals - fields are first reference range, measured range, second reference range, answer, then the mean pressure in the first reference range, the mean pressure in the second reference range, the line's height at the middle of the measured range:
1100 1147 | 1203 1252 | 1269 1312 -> 5.7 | 10.1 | 14.4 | 12.8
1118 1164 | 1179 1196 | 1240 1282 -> 1.6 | 9.62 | 12.2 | 10.6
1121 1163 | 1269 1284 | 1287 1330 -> 1.3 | 9.56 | 15.7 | 14.6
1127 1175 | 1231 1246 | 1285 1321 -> 0.9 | 9.58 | 15.6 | 13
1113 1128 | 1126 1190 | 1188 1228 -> 3.2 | 10.2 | 10.1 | 10.2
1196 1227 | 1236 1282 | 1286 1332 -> 2.8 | 10.3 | 15.8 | 13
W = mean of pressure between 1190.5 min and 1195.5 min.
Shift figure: 8.97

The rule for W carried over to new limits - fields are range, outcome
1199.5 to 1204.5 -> 9.44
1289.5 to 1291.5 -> 13.3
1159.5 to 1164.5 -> 9.86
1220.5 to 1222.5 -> 10.9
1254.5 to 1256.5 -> 11.2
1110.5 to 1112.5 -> 11.2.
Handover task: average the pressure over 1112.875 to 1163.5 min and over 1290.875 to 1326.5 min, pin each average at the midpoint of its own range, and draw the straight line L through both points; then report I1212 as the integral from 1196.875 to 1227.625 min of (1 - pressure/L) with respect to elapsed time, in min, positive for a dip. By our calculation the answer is 4.9 min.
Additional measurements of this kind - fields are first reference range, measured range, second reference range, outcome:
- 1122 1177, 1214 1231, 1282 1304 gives 1.15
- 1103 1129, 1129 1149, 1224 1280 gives 2.47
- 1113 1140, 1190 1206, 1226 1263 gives 2.47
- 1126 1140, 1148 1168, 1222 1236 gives 0.50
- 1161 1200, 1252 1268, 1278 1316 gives 2.41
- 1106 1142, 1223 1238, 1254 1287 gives -0.13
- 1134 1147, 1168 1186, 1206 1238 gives 0.64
